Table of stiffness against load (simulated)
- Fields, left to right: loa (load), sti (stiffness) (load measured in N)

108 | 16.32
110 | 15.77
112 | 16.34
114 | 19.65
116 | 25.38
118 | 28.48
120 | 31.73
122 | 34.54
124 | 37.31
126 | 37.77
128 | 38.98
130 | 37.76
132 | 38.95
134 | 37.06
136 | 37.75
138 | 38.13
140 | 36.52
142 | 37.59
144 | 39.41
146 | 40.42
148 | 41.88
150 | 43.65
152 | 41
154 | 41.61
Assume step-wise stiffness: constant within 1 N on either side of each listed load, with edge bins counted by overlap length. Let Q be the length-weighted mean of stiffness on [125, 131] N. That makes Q 38.2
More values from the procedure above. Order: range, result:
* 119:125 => 34.5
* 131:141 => 37.7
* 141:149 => 39.8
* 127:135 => 38.2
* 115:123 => 30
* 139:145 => 37.8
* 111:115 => 18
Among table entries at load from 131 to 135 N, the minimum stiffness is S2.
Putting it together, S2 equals 37.06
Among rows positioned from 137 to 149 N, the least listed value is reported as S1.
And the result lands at 36.52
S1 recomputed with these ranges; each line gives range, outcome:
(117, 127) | 28.48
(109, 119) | 15.77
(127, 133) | 37.76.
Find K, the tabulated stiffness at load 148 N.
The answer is 41.88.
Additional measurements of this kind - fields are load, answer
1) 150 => 43.65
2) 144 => 39.41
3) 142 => 37.59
